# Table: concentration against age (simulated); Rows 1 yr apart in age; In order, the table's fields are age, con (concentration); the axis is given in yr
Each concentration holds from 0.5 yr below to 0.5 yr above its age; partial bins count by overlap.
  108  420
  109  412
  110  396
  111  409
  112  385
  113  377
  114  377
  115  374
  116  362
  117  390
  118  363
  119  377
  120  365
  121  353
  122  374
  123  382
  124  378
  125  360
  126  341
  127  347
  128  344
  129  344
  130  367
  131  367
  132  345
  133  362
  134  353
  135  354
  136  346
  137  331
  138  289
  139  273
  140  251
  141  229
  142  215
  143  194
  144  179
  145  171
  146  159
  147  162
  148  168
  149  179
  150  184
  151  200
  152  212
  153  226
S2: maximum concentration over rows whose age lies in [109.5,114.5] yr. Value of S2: 409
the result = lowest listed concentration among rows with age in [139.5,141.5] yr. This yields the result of 229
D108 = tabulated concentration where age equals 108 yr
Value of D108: 420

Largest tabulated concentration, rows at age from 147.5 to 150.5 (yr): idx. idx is 184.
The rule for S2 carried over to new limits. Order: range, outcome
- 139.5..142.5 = 251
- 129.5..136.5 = 367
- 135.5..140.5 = 346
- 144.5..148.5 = 171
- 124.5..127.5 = 360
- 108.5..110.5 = 412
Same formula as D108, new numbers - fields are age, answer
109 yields 412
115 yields 374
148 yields 168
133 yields 362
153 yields 226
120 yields 365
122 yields 374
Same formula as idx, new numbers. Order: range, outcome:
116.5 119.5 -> 390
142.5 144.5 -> 194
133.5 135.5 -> 354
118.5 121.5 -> 377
